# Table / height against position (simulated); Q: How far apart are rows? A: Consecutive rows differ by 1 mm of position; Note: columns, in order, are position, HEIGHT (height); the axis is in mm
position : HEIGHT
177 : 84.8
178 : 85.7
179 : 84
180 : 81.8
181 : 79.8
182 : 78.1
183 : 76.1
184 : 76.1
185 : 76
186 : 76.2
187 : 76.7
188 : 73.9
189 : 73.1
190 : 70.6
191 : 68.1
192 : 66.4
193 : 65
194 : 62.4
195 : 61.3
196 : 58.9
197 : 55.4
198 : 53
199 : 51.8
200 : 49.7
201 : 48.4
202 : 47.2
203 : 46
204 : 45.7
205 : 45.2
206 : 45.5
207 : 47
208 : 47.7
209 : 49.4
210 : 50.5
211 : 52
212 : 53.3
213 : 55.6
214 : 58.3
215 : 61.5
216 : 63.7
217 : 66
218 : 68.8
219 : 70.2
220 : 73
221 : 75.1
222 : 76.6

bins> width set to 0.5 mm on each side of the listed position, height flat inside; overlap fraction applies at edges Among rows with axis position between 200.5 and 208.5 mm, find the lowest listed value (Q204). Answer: 45.2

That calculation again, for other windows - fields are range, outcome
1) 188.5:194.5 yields 62.4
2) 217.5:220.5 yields 68.8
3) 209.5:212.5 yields 50.5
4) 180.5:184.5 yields 76.1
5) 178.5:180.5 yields 81.8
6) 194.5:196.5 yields 58.9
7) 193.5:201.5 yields 48.4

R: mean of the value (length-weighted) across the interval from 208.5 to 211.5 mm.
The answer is 50.6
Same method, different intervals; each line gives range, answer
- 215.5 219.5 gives 67.2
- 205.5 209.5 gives 47.4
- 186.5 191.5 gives 72.5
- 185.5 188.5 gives 75.6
